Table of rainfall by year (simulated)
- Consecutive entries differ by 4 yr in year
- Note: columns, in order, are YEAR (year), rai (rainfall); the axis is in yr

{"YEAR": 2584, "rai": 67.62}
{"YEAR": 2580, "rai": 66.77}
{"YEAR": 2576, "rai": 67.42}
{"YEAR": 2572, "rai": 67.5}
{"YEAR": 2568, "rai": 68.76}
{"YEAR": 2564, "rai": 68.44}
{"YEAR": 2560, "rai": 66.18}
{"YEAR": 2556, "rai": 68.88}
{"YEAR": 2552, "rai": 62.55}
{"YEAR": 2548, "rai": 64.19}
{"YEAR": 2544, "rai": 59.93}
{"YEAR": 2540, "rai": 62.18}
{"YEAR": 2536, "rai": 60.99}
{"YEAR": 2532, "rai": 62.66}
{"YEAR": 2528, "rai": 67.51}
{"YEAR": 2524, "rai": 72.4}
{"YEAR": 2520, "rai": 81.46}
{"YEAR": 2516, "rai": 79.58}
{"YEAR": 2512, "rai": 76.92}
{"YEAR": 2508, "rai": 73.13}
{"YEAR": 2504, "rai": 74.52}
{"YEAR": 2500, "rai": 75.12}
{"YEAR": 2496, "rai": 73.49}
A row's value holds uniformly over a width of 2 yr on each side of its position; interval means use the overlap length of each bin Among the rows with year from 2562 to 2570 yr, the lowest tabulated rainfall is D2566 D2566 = 68.44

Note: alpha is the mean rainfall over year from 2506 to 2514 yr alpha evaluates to 75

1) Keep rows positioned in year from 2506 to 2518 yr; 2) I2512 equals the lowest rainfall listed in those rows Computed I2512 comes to 73.13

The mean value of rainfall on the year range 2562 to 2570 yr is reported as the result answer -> 68.6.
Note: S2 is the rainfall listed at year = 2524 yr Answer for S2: 72.4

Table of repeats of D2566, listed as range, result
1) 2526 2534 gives 62.66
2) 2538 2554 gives 59.93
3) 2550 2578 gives 62.55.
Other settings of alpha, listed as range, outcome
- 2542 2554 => 62.2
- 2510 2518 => 78.2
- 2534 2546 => 61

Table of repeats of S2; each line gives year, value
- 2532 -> 62.66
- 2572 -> 67.5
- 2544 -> 59.93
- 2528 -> 67.51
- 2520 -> 81.46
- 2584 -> 67.62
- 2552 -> 62.55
